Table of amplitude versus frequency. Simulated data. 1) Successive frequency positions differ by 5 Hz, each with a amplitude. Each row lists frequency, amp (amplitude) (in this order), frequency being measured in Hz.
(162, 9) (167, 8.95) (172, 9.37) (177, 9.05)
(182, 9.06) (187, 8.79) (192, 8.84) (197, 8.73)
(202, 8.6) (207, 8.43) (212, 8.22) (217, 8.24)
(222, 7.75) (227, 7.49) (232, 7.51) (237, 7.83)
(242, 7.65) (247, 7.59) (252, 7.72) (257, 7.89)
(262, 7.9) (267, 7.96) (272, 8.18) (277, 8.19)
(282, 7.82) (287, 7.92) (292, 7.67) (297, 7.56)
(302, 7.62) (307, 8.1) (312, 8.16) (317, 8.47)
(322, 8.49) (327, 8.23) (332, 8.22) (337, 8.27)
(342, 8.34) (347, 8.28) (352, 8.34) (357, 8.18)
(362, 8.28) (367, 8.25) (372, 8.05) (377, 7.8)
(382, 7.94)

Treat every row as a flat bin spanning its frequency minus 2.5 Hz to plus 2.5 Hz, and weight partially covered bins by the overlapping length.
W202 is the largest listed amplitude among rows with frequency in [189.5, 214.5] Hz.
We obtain 8.84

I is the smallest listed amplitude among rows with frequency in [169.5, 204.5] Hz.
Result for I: 8.6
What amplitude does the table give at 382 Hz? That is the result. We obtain 7.94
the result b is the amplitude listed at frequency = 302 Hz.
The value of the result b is 7.62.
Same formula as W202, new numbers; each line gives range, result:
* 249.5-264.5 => 7.9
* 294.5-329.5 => 8.49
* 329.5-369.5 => 8.34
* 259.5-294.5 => 8.19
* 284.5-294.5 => 7.92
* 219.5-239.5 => 7.83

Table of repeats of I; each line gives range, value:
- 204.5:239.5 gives 7.49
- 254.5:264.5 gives 7.89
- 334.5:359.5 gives 8.18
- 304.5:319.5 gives 8.1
